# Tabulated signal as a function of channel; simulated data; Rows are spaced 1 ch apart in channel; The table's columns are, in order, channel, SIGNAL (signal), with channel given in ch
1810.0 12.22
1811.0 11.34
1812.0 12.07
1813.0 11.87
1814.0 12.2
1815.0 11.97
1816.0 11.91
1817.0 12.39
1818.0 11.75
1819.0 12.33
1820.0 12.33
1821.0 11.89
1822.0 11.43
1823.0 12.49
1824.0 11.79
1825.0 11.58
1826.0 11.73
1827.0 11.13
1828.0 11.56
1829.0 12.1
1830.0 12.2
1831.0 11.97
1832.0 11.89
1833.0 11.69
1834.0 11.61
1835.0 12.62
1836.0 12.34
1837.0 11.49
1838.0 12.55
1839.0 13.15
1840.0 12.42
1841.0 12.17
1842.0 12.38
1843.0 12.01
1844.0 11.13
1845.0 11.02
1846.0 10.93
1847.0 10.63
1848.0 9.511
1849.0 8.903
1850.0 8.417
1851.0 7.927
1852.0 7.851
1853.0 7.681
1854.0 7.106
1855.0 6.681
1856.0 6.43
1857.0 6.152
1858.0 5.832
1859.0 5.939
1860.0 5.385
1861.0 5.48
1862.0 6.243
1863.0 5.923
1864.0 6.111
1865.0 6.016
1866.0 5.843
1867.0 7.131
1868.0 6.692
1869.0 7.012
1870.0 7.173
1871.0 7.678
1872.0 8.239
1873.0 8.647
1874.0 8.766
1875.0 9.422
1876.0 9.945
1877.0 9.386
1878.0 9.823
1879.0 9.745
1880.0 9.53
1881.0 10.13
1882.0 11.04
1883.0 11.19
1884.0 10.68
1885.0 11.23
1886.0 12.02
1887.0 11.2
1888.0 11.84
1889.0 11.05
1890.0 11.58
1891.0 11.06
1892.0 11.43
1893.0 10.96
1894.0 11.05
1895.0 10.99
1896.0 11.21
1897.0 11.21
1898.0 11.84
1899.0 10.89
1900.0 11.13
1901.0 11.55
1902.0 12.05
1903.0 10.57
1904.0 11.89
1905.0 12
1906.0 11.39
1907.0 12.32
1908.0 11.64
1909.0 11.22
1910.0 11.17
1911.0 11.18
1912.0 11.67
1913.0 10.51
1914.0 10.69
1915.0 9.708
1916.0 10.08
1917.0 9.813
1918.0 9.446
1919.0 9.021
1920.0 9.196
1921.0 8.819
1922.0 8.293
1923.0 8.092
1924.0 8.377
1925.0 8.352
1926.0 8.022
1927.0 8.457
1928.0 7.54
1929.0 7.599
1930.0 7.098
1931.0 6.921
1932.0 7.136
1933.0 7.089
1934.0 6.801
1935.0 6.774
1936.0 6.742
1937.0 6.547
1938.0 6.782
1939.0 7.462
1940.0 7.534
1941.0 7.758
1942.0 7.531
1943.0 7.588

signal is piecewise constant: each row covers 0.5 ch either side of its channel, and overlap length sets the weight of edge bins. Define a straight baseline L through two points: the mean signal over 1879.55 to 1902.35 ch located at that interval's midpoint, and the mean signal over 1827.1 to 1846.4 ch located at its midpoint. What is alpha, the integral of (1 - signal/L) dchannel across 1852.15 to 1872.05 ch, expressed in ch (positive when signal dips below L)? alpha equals 8.7 ch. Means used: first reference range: 11.9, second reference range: 11.2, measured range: 6.52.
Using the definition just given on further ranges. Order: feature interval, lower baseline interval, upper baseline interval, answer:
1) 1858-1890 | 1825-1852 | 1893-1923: 6.97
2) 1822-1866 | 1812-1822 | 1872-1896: 6.68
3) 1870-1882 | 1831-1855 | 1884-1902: 2.06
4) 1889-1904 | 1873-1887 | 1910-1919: -1.45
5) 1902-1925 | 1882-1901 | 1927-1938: -3.24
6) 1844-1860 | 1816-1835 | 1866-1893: 4.10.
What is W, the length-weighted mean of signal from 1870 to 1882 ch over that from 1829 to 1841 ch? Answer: 0.76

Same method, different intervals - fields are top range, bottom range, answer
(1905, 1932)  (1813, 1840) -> 0.79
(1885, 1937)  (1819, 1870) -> 1.03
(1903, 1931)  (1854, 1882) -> 1.29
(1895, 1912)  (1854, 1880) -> 1.57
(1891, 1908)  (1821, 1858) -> 1.07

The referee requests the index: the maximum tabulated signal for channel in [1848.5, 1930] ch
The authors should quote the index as 12.32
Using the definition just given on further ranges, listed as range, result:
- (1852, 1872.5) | 8.239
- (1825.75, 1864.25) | 13.15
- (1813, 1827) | 12.49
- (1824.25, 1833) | 12.2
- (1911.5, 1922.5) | 11.67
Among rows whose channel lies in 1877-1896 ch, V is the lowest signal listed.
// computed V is 9.386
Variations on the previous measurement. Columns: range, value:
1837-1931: 5.385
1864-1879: 5.843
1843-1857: 6.152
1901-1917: 9.708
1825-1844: 11.13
